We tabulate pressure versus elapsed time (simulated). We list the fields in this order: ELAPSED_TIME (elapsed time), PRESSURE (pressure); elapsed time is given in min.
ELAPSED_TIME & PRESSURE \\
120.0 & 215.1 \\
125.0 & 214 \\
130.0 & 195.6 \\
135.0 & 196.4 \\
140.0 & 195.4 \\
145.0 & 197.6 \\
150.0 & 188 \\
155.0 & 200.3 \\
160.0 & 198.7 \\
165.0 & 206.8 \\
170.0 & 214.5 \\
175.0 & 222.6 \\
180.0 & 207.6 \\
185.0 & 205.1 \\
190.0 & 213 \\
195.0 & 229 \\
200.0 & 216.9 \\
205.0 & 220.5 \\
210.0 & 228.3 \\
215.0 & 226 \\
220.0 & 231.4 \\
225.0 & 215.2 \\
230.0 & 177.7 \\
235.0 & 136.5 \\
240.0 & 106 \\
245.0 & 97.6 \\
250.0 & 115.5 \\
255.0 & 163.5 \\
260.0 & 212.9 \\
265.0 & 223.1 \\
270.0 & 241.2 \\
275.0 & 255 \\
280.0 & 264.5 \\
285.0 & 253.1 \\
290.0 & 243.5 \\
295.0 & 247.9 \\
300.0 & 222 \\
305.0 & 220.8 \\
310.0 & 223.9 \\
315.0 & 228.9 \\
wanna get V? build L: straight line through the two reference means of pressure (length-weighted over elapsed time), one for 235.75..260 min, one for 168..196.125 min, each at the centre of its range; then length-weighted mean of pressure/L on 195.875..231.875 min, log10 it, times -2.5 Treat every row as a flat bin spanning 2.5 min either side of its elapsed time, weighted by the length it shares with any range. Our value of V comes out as -0.24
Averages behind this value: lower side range 215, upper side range 131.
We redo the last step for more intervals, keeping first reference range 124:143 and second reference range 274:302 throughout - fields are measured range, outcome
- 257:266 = 0.12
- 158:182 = 0.00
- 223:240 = 0.36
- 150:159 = 0.05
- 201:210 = 0.00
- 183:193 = 0.03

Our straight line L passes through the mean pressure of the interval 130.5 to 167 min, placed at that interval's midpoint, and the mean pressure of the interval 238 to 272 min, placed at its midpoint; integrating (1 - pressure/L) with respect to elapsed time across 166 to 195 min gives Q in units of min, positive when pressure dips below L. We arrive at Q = -4.0 min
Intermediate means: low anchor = 197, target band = 214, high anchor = 165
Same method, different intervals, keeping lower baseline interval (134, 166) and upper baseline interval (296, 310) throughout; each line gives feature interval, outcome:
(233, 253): 9.3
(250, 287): -0.6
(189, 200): -0.9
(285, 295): -1.1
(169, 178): -0.8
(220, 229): -0.1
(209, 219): -0.9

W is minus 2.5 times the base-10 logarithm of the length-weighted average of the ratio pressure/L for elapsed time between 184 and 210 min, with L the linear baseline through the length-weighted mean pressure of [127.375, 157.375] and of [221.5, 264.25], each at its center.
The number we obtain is -0.24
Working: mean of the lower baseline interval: 196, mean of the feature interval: 219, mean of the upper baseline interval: 158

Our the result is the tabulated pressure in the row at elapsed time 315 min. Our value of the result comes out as 228.9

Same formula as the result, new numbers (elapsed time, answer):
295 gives 247.9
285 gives 253.1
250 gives 115.5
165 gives 206.8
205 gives 220.5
